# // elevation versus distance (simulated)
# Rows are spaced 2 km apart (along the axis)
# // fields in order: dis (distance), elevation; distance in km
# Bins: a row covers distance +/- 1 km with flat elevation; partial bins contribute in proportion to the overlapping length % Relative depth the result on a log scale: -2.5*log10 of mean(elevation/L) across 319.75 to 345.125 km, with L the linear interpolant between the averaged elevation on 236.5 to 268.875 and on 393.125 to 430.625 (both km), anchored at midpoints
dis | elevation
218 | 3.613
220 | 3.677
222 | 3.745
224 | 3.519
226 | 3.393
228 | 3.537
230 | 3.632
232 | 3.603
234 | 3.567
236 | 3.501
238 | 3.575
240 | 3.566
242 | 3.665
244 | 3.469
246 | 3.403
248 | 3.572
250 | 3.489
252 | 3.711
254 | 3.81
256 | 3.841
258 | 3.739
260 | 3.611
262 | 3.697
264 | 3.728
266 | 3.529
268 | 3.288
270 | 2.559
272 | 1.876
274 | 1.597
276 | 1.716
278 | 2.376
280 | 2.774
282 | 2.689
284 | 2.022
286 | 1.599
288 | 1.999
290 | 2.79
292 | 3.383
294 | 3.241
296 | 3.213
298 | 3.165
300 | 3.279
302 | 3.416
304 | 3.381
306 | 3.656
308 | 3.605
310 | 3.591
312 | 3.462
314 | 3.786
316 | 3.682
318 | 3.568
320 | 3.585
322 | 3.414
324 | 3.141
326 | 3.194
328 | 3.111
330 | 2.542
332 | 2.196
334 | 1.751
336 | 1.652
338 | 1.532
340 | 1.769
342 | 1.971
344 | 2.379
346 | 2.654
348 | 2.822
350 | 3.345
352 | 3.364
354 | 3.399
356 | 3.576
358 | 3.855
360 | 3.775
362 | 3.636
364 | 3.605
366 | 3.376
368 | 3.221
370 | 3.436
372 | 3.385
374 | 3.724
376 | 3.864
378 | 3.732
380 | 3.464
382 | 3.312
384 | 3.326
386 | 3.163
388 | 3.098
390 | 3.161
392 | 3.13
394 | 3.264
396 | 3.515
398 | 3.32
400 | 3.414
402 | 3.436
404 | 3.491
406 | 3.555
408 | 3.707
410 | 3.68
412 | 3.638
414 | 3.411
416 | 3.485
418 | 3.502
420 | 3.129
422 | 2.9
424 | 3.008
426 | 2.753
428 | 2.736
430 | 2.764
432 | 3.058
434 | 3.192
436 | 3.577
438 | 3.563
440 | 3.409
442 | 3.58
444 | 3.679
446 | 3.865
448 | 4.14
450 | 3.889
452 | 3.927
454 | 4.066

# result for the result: 0.38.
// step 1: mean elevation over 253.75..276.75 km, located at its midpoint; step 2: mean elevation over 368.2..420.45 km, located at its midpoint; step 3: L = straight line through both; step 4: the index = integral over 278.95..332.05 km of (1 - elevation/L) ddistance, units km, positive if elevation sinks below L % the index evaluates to 1.4 km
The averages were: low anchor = 3.07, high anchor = 3.44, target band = 3.11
